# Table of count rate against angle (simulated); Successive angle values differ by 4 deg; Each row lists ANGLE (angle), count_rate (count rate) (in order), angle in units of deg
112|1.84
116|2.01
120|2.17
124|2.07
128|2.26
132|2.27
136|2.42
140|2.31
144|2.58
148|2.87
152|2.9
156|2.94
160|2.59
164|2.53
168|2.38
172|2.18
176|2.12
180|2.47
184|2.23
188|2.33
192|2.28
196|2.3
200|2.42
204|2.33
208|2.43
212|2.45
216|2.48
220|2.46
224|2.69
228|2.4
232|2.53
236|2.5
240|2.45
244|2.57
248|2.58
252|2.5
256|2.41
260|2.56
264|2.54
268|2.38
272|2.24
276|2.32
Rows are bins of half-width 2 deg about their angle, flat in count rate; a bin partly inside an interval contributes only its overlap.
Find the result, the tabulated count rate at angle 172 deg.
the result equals 2.18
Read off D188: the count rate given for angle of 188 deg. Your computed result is 2.33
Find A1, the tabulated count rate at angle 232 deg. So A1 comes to 2.53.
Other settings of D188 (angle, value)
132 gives 2.27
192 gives 2.28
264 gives 2.54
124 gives 2.07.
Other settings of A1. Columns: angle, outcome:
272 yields 2.24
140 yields 2.31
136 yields 2.42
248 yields 2.58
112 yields 1.84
